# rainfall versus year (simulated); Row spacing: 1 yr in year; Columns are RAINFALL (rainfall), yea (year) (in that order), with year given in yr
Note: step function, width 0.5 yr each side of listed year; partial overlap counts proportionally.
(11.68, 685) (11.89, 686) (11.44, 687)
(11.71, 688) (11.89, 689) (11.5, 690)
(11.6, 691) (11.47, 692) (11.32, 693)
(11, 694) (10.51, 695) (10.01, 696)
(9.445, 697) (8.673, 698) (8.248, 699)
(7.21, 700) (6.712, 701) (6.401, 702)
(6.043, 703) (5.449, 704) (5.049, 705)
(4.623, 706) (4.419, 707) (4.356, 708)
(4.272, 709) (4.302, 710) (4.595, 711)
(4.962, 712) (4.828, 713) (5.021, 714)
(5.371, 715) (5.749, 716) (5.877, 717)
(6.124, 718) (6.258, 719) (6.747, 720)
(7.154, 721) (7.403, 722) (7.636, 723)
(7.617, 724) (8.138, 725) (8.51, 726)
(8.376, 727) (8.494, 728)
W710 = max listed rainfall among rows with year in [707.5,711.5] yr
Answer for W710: 4.595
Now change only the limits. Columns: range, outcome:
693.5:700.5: 11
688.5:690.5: 11.89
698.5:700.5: 8.248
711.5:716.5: 5.749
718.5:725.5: 8.138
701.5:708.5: 6.401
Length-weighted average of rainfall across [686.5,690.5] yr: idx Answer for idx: 11.6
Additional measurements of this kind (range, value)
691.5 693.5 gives 11.4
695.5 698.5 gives 9.38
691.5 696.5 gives 10.9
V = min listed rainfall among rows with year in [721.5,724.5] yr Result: 7.403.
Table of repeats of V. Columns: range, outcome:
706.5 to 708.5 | 4.356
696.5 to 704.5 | 5.449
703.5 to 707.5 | 4.419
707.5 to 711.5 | 4.272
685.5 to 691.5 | 11.44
